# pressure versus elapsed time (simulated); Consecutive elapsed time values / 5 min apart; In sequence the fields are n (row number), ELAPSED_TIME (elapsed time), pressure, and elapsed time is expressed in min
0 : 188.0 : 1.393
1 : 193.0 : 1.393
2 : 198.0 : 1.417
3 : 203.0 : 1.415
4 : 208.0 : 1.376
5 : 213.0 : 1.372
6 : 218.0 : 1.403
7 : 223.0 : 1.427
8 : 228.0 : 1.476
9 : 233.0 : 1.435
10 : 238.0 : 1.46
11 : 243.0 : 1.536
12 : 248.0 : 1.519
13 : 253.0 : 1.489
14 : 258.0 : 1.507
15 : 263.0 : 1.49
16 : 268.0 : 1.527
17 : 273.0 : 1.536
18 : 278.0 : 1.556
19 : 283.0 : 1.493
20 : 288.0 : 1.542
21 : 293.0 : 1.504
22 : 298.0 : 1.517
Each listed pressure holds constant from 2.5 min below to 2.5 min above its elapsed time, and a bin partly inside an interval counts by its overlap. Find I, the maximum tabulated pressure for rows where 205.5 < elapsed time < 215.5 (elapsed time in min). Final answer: 1.376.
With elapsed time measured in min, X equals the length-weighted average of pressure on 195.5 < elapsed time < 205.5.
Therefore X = 1.42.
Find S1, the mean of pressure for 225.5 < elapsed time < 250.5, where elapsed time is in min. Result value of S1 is 1.49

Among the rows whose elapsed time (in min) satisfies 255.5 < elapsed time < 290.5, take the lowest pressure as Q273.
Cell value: 1.49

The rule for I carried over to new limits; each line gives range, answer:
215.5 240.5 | 1.476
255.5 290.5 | 1.556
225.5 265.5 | 1.536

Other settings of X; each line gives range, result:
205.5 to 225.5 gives 1.39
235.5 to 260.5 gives 1.5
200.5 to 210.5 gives 1.4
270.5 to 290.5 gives 1.53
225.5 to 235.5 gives 1.46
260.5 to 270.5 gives 1.51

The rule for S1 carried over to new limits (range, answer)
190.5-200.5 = 1.41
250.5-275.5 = 1.51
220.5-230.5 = 1.45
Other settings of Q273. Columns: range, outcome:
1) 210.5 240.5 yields 1.372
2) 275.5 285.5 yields 1.493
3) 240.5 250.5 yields 1.519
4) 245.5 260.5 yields 1.489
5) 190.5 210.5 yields 1.376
